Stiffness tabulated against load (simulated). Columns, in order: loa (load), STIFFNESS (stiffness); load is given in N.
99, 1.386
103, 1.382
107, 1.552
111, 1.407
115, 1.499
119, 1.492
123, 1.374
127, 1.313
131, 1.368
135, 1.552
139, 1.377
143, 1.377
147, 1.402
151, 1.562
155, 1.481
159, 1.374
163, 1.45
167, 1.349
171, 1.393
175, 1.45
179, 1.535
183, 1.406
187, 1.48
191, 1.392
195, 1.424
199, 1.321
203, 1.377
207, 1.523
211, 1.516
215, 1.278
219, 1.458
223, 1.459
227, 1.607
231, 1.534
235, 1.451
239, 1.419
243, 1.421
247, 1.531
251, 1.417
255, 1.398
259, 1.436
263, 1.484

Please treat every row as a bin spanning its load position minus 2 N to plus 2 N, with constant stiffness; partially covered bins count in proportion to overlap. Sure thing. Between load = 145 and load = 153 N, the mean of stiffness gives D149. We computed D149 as 1.48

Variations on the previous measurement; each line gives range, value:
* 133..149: 1.43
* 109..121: 1.47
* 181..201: 1.4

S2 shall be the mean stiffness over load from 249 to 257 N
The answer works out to 1.41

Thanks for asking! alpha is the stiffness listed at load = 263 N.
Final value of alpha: 1.484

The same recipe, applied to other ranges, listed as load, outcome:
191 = 1.392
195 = 1.424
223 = 1.459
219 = 1.458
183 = 1.406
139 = 1.377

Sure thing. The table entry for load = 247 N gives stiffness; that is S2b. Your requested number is 1.531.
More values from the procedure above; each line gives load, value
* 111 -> 1.407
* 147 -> 1.402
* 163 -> 1.45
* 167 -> 1.349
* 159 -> 1.374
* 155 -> 1.481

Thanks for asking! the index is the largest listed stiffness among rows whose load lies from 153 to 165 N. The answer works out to 1.481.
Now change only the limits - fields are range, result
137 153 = 1.562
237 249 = 1.531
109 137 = 1.552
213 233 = 1.607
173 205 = 1.535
